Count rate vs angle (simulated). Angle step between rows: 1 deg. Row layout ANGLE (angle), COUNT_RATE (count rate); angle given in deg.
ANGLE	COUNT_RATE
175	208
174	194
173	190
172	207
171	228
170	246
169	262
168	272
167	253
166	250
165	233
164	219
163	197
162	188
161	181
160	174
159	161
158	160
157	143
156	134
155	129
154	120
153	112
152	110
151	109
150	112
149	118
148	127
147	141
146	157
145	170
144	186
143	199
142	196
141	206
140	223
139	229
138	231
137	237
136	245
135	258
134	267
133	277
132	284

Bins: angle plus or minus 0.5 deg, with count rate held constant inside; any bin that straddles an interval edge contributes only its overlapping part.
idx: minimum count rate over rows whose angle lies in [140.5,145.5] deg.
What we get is 170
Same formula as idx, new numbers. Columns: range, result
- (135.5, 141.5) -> 206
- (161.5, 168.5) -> 188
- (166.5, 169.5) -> 253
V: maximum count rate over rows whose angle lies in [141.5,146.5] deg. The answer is 199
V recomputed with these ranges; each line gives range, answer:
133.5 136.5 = 267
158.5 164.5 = 219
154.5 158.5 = 160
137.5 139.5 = 231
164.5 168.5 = 272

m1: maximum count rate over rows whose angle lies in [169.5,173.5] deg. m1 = 246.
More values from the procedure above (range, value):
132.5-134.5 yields 277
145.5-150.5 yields 157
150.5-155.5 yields 129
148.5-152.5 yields 118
